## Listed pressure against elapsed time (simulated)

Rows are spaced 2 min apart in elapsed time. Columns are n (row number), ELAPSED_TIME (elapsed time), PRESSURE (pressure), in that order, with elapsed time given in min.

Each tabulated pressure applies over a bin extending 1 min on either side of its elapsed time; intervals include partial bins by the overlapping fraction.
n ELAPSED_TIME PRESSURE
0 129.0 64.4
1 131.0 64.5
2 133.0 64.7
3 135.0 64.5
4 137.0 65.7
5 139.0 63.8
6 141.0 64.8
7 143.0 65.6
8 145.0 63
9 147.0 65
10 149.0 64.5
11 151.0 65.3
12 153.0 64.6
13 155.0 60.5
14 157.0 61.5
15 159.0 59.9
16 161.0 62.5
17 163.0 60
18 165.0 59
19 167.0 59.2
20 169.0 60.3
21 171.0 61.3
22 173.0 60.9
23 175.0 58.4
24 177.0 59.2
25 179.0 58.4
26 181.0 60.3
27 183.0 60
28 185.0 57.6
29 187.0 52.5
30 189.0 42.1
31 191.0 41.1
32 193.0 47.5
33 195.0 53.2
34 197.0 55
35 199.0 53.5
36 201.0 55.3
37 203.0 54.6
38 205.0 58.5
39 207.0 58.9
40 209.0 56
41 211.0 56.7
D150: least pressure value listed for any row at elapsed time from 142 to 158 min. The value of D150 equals 60.5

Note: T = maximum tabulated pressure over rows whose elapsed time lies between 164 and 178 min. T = 61.3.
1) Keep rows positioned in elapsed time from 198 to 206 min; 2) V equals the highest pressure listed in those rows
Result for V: 58.5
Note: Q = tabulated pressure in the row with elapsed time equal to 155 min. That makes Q 60.5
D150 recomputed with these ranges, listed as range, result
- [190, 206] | 41.1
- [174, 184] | 58.4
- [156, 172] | 59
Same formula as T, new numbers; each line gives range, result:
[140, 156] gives 65.6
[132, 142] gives 65.7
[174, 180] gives 59.2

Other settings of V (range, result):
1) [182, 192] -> 60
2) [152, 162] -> 64.6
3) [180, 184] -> 60.3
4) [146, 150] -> 65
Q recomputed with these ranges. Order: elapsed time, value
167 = 59.2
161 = 62.5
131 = 64.5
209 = 56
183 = 60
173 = 60.9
